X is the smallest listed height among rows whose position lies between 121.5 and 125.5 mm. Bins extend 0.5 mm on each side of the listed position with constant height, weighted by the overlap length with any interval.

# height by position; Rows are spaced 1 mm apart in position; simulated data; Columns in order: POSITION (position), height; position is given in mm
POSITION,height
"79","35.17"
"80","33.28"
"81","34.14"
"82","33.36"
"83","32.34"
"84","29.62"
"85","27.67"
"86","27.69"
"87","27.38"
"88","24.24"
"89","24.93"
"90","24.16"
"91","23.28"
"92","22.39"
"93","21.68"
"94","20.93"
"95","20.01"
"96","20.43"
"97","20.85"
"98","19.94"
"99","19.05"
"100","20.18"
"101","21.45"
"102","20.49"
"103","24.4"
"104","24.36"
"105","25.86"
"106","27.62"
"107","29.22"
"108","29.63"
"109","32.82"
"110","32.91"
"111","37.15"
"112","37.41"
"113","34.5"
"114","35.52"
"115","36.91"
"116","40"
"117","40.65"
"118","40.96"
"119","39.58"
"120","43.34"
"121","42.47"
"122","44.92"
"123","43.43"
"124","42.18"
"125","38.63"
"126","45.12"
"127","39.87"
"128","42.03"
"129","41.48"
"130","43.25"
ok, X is 38.63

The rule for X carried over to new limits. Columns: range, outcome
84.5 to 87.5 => 27.38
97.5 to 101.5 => 19.05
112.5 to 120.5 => 34.5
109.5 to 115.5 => 32.91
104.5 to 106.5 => 25.86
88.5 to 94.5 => 20.93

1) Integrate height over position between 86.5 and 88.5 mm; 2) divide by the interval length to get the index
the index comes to 25.8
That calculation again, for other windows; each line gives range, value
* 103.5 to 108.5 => 27.3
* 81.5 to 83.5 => 32.9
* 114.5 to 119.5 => 39.6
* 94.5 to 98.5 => 20.3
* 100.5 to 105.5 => 23.3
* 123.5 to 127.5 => 41.5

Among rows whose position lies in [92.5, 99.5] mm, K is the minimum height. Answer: 19.05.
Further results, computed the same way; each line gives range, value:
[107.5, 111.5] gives 29.63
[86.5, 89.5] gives 24.24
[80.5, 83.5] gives 32.34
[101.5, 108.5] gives 20.49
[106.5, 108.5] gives 29.22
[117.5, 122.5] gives 39.58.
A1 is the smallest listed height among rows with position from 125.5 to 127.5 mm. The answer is 39.87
